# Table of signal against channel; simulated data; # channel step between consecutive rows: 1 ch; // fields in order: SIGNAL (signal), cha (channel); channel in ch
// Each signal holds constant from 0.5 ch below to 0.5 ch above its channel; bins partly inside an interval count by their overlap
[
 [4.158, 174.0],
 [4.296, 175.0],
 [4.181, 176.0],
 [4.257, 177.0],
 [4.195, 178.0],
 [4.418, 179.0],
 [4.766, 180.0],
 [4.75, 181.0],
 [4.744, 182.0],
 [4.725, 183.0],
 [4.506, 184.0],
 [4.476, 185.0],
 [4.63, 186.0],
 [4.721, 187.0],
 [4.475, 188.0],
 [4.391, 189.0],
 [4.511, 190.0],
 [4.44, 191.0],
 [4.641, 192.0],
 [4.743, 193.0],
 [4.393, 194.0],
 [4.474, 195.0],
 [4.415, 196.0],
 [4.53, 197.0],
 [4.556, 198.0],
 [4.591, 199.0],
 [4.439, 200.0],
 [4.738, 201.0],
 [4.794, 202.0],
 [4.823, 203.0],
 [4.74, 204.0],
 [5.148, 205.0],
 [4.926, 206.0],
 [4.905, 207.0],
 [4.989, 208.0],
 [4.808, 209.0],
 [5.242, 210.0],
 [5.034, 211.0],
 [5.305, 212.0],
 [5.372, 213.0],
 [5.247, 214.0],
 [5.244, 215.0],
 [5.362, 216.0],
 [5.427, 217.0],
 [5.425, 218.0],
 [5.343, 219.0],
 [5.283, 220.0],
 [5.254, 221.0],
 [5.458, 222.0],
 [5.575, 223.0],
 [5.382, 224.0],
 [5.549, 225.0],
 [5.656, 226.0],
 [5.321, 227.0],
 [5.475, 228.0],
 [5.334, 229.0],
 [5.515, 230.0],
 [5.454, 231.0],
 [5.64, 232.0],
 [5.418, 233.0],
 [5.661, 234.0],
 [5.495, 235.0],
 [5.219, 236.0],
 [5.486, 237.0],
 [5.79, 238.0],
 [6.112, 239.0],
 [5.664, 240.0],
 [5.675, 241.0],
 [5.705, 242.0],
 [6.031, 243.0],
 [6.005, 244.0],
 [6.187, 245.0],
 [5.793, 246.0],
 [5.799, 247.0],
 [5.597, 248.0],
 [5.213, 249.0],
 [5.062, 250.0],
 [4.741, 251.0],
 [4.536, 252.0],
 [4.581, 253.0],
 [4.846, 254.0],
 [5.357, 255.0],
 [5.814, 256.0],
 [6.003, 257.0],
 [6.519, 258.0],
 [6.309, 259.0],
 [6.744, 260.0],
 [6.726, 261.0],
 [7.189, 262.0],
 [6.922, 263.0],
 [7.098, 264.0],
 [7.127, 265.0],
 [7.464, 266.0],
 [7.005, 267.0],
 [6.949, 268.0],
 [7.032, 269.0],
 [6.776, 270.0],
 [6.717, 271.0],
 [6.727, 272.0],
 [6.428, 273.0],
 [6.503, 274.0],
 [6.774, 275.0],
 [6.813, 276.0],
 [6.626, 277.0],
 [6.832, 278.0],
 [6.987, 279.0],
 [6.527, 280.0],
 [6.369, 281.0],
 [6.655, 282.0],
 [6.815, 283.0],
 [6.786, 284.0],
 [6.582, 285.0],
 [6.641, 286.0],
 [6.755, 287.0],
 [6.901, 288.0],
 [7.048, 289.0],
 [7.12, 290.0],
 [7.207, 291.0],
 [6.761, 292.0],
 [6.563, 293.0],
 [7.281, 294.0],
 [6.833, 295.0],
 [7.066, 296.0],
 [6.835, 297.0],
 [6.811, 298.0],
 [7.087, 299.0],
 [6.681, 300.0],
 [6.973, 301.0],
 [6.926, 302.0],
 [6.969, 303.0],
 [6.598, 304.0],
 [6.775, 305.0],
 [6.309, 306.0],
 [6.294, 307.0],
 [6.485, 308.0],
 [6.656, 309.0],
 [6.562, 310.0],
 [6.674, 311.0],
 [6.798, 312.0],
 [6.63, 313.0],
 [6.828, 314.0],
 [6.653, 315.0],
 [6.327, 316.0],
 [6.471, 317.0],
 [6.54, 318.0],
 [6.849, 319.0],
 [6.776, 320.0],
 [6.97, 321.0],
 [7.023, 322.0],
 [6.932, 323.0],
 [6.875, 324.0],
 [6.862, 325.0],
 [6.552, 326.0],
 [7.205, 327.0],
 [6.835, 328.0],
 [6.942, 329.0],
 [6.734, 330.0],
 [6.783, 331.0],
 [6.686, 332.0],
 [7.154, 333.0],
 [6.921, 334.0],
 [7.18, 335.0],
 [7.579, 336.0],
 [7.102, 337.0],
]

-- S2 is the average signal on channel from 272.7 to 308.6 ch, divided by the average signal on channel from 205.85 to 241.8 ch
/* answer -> 1.25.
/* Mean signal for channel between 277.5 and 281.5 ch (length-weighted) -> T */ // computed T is 6.68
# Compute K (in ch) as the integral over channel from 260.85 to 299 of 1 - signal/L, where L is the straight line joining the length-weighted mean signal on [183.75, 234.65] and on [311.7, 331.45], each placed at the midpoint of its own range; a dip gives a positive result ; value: -4.6 ch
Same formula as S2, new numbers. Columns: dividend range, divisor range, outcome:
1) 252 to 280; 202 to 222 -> 1.26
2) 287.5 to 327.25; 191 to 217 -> 1.40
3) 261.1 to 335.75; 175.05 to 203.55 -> 1.50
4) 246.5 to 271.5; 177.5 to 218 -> 1.29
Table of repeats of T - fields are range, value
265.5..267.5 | 7.23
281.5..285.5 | 6.71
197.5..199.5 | 4.57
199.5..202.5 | 4.66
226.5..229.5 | 5.38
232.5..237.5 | 5.46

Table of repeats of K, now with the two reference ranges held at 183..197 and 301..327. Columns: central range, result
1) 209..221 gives -0.74 ch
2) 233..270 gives -2.42 ch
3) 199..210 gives -0.12 ch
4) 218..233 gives -0.84 ch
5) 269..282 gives -1.41 ch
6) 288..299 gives -1.05 ch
